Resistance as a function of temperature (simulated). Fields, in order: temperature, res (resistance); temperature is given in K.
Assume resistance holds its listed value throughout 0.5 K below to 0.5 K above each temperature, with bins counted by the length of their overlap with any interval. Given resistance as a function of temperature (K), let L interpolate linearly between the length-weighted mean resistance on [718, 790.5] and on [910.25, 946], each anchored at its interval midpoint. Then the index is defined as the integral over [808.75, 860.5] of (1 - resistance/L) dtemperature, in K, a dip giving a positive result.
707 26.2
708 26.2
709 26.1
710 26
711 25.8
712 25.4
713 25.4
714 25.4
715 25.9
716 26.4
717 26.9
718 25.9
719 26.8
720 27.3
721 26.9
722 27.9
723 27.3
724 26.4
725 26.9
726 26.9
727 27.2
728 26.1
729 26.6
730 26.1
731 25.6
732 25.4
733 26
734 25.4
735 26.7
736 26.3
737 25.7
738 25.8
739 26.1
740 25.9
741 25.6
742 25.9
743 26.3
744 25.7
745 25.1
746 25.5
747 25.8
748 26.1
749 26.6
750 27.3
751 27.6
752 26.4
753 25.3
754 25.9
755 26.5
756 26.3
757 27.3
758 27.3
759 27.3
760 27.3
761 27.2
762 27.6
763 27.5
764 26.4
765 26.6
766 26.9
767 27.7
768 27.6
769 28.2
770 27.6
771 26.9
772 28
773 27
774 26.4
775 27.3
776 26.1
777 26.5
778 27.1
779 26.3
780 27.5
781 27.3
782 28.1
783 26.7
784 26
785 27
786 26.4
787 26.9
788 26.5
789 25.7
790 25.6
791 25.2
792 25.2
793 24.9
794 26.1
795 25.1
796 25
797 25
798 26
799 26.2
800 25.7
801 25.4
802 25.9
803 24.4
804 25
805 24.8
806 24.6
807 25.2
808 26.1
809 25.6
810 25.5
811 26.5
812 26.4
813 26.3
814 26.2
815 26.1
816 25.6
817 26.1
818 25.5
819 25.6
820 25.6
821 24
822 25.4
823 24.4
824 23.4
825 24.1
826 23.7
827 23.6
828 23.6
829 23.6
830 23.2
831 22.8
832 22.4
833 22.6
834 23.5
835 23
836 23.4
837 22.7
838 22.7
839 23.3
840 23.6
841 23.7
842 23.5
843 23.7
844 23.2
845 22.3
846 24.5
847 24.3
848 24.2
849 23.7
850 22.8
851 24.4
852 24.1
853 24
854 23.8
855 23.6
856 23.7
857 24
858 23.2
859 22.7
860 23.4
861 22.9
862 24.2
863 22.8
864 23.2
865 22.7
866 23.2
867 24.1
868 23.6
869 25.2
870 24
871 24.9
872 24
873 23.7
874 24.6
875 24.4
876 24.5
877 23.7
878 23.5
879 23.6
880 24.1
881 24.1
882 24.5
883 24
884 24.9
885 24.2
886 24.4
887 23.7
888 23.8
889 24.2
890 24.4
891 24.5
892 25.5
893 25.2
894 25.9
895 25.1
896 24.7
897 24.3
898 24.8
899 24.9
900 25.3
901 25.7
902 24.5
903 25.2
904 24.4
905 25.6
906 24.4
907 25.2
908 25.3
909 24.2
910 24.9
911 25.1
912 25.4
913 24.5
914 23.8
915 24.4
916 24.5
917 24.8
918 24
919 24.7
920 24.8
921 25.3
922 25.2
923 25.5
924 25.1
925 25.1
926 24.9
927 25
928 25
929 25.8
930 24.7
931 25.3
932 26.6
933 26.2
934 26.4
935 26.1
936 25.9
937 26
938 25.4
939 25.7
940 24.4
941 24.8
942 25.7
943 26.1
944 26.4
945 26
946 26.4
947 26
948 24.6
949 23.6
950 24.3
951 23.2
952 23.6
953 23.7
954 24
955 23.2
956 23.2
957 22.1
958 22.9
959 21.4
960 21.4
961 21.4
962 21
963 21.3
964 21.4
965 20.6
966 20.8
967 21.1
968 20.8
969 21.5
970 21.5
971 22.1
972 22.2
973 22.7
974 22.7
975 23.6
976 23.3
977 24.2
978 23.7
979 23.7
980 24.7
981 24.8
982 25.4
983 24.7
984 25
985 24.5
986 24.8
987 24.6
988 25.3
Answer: 3.8 K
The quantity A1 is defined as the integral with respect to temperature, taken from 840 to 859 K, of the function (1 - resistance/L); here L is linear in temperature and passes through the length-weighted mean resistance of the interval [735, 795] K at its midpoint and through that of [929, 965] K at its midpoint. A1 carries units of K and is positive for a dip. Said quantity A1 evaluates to 1.4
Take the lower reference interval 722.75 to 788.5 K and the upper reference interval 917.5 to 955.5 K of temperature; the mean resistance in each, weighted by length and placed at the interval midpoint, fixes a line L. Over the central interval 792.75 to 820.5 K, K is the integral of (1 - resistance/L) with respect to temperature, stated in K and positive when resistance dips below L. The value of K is 0.6 K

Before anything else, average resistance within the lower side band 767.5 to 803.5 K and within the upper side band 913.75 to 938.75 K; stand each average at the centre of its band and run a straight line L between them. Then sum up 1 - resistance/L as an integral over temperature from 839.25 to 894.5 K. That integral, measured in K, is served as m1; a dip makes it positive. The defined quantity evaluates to 3.8 K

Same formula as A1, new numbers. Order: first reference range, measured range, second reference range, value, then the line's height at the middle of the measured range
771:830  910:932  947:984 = -1.2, 23.6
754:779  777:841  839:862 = 0.5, 25.3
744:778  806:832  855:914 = 0.7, 25.6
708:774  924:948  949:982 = -2.6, 23.1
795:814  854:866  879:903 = 0.8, 25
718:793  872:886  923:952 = 0.9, 25.7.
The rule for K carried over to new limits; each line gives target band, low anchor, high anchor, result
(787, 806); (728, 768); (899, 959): 0.40 K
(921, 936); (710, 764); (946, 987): -1.19 K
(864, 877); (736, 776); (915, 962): 0.70 K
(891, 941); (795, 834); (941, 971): -3.19 K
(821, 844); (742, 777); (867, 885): 1.55 K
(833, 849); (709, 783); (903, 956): 1.45 K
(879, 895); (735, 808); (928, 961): 0.47 K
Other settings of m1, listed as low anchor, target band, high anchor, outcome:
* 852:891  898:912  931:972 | -0.7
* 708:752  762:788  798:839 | -1.6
